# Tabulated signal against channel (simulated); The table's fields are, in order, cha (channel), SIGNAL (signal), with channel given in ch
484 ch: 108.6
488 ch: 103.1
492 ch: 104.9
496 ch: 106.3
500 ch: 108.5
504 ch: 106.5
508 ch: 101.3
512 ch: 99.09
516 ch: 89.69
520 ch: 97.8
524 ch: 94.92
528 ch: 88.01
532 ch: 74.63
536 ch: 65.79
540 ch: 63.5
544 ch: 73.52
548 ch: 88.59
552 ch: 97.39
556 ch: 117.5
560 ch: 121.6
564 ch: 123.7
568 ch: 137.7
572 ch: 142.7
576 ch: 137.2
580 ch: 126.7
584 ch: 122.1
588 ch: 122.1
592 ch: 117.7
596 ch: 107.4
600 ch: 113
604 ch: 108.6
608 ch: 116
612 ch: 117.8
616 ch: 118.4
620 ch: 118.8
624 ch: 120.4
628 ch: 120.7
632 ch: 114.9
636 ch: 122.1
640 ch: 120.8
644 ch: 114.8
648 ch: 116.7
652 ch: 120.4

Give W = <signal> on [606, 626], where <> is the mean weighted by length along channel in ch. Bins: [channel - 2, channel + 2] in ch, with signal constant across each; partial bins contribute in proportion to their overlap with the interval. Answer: 118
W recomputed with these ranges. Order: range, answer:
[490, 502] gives 107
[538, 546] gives 68.5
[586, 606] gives 114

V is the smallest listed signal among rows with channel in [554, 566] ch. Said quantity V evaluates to 117.5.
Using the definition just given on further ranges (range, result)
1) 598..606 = 108.6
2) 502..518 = 89.69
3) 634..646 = 114.8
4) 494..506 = 106.3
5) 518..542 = 63.5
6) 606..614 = 116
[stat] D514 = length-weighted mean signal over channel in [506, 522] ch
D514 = 97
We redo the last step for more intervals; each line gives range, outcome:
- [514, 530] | 92.6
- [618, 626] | 120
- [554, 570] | 125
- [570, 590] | 130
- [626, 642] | 120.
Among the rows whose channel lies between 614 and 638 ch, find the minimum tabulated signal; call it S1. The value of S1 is 114.9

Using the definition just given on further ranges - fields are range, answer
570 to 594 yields 117.7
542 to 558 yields 73.52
